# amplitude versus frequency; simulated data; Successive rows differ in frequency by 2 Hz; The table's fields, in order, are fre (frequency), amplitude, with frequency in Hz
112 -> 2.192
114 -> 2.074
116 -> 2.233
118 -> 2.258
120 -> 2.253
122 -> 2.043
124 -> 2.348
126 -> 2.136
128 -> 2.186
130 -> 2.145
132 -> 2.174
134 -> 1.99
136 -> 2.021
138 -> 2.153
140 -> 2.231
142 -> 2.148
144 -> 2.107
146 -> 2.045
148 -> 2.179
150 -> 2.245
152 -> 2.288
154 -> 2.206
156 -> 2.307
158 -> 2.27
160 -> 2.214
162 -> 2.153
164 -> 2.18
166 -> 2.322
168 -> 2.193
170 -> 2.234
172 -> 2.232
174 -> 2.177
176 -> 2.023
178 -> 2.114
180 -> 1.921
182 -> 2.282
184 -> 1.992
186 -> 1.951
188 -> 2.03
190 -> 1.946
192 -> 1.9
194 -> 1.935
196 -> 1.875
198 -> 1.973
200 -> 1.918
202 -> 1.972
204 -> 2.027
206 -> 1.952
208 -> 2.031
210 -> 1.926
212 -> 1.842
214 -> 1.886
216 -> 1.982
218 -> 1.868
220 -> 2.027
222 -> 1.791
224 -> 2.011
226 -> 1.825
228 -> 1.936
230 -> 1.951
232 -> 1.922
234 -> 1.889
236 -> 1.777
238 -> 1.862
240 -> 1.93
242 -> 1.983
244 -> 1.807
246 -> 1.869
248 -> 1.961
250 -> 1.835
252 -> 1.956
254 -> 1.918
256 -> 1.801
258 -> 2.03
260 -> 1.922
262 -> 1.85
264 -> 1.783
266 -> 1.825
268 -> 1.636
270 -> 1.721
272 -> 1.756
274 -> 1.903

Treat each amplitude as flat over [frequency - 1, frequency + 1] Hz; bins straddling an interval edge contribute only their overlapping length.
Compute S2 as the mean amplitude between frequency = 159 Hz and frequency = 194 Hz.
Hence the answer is 2.1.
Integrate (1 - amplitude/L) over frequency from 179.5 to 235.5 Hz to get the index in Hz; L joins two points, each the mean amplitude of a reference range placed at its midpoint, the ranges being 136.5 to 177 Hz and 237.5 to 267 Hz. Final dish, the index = 2.3 Hz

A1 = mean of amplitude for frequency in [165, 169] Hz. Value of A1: 2.26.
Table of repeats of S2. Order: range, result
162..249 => 1.98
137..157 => 2.19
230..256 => 1.89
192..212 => 1.95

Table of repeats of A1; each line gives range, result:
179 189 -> 2.04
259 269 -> 1.8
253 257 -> 1.86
